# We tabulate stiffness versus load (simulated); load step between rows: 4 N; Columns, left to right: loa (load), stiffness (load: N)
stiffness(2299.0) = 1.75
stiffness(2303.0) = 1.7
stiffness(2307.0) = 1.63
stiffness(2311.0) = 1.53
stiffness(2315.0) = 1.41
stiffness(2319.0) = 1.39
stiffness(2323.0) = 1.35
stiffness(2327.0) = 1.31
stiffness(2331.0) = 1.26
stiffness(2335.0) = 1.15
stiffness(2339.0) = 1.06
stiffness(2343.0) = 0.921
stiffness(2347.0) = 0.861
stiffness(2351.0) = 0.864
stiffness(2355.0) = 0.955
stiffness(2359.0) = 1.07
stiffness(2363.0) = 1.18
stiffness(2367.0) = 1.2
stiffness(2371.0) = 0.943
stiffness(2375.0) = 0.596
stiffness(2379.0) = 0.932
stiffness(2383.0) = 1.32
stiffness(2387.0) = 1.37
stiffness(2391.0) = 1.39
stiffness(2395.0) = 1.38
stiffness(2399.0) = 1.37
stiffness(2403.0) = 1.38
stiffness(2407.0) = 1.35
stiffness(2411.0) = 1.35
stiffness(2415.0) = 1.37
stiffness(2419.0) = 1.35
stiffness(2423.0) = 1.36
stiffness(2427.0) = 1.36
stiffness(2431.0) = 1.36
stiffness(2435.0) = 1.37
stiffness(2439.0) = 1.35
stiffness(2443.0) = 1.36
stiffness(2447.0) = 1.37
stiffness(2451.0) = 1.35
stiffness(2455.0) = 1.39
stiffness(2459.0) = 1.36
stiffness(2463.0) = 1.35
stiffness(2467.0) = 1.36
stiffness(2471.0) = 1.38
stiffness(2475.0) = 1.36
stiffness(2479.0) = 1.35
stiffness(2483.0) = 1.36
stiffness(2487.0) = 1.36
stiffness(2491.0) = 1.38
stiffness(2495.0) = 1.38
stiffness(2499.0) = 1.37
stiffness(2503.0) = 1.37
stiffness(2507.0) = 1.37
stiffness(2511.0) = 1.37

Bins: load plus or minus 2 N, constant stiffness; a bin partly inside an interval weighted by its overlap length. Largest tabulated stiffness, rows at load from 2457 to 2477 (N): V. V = 1.38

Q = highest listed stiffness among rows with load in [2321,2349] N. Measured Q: 1.35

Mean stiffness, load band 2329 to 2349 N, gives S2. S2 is 1.05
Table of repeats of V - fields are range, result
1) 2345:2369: 1.2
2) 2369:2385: 1.32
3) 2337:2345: 1.06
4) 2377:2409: 1.39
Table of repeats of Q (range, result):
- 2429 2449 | 1.37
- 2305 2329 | 1.63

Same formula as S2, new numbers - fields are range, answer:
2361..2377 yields 0.98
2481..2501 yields 1.37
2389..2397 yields 1.38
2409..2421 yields 1.36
